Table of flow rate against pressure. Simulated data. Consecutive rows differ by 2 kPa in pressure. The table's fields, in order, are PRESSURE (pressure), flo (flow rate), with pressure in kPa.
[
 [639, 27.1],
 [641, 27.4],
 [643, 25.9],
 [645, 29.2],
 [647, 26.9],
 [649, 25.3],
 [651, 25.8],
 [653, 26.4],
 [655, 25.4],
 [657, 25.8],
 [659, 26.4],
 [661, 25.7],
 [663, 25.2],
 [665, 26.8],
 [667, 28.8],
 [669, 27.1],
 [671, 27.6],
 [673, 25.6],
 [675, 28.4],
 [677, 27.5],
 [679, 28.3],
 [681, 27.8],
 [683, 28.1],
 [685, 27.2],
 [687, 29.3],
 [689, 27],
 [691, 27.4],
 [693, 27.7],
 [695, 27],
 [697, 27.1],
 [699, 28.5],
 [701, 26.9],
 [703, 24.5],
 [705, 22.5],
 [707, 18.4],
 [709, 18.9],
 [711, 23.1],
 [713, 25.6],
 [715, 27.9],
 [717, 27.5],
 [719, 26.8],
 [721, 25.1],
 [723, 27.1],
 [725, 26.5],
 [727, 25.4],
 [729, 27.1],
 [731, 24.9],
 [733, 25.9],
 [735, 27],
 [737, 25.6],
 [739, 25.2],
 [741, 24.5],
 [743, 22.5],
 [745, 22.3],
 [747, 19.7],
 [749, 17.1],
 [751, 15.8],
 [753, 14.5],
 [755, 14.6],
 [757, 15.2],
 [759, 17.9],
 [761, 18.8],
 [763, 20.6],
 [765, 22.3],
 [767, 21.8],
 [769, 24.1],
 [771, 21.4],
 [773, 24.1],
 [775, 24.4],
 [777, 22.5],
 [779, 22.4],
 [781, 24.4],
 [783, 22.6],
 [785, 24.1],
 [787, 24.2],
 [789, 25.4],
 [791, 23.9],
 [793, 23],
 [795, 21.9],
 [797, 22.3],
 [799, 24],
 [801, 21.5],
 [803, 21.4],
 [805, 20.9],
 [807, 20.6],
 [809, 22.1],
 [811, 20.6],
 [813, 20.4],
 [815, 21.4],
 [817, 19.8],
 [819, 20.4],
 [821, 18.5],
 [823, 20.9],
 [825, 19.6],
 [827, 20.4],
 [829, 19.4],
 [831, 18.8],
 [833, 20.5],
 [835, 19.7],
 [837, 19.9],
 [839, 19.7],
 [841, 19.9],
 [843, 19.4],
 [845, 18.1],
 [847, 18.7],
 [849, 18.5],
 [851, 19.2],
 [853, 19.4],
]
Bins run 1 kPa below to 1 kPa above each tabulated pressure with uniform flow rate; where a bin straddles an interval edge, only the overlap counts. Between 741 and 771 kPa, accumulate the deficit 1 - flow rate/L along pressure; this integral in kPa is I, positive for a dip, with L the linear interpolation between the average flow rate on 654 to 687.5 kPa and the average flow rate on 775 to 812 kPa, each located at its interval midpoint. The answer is 5.8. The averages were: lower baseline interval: 27.1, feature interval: 19.3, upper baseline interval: 22.7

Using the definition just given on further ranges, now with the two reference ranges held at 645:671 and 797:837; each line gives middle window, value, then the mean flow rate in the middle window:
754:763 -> 2.2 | 17.1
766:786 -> -1.0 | 23.2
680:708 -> -1.4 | 26.4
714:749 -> -2.0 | 25.1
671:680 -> -0.6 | 27.5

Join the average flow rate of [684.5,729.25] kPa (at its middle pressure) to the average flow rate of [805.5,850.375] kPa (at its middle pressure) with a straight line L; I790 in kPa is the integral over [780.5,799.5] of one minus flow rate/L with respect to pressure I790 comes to -1.58 kPa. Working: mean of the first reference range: 25.8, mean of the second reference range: 19.9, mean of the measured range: 23.5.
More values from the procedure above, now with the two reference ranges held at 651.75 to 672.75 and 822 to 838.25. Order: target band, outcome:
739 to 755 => 2.5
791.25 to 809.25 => -0.8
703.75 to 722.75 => 0.3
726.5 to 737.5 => -1.1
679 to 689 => -0.9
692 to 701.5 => -0.9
